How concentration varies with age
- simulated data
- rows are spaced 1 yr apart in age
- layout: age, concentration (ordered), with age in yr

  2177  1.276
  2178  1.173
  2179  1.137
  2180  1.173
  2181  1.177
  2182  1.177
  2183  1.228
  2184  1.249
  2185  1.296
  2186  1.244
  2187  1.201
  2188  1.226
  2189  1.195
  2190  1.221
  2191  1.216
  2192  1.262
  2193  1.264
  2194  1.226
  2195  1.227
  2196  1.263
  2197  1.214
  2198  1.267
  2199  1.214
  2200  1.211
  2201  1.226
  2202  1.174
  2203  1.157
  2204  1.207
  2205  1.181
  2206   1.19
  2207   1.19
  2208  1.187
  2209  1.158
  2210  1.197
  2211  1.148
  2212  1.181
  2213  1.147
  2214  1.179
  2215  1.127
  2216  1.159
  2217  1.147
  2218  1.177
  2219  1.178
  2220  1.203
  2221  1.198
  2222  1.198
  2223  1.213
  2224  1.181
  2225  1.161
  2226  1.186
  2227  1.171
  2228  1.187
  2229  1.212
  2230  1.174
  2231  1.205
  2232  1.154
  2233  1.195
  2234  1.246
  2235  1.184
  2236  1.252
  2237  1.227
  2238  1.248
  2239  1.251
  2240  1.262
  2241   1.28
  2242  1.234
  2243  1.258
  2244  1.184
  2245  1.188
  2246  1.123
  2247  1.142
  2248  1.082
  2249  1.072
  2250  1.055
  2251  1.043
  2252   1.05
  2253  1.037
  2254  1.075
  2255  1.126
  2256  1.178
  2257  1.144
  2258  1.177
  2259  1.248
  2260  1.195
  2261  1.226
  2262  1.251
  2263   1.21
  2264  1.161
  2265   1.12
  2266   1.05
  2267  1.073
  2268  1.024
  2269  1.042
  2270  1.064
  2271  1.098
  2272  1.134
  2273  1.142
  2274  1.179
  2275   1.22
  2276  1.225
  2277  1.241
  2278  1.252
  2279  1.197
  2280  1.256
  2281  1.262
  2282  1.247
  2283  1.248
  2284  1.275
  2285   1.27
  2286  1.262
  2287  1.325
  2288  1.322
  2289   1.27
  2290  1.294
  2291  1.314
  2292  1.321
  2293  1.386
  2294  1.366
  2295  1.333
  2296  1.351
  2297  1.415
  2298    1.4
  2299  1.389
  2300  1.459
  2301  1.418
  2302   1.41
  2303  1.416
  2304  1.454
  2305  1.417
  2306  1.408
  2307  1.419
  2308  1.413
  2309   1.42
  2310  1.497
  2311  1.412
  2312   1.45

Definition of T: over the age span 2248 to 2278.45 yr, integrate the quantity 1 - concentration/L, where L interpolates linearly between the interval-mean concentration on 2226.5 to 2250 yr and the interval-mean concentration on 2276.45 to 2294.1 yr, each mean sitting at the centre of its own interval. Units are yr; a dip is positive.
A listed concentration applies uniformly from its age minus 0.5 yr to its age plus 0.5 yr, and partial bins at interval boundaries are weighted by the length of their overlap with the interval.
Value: 2.6 yr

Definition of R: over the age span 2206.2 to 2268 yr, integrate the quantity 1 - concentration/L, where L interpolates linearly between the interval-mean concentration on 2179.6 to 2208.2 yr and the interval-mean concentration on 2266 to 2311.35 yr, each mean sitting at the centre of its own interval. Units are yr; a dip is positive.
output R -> 4.0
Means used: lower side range 1.22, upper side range 1.29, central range 1.17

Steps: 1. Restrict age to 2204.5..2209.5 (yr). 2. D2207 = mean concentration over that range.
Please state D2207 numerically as 1.18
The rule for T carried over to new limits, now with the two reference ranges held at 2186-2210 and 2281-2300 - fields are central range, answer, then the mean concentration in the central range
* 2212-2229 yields 0.9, 1.18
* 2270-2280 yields 0.9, 1.18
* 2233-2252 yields 1.3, 1.18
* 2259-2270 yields 1.3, 1.14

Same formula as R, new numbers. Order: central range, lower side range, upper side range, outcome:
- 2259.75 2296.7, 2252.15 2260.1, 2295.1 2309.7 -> 1.4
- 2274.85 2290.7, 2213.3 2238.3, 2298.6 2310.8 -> 1.2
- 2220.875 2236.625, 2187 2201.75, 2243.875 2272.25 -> -0.3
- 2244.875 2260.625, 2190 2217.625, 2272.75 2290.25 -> 1.4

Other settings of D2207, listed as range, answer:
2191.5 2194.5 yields 1.25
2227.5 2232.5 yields 1.19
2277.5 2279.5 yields 1.22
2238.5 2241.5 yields 1.26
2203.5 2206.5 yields 1.19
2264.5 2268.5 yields 1.07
